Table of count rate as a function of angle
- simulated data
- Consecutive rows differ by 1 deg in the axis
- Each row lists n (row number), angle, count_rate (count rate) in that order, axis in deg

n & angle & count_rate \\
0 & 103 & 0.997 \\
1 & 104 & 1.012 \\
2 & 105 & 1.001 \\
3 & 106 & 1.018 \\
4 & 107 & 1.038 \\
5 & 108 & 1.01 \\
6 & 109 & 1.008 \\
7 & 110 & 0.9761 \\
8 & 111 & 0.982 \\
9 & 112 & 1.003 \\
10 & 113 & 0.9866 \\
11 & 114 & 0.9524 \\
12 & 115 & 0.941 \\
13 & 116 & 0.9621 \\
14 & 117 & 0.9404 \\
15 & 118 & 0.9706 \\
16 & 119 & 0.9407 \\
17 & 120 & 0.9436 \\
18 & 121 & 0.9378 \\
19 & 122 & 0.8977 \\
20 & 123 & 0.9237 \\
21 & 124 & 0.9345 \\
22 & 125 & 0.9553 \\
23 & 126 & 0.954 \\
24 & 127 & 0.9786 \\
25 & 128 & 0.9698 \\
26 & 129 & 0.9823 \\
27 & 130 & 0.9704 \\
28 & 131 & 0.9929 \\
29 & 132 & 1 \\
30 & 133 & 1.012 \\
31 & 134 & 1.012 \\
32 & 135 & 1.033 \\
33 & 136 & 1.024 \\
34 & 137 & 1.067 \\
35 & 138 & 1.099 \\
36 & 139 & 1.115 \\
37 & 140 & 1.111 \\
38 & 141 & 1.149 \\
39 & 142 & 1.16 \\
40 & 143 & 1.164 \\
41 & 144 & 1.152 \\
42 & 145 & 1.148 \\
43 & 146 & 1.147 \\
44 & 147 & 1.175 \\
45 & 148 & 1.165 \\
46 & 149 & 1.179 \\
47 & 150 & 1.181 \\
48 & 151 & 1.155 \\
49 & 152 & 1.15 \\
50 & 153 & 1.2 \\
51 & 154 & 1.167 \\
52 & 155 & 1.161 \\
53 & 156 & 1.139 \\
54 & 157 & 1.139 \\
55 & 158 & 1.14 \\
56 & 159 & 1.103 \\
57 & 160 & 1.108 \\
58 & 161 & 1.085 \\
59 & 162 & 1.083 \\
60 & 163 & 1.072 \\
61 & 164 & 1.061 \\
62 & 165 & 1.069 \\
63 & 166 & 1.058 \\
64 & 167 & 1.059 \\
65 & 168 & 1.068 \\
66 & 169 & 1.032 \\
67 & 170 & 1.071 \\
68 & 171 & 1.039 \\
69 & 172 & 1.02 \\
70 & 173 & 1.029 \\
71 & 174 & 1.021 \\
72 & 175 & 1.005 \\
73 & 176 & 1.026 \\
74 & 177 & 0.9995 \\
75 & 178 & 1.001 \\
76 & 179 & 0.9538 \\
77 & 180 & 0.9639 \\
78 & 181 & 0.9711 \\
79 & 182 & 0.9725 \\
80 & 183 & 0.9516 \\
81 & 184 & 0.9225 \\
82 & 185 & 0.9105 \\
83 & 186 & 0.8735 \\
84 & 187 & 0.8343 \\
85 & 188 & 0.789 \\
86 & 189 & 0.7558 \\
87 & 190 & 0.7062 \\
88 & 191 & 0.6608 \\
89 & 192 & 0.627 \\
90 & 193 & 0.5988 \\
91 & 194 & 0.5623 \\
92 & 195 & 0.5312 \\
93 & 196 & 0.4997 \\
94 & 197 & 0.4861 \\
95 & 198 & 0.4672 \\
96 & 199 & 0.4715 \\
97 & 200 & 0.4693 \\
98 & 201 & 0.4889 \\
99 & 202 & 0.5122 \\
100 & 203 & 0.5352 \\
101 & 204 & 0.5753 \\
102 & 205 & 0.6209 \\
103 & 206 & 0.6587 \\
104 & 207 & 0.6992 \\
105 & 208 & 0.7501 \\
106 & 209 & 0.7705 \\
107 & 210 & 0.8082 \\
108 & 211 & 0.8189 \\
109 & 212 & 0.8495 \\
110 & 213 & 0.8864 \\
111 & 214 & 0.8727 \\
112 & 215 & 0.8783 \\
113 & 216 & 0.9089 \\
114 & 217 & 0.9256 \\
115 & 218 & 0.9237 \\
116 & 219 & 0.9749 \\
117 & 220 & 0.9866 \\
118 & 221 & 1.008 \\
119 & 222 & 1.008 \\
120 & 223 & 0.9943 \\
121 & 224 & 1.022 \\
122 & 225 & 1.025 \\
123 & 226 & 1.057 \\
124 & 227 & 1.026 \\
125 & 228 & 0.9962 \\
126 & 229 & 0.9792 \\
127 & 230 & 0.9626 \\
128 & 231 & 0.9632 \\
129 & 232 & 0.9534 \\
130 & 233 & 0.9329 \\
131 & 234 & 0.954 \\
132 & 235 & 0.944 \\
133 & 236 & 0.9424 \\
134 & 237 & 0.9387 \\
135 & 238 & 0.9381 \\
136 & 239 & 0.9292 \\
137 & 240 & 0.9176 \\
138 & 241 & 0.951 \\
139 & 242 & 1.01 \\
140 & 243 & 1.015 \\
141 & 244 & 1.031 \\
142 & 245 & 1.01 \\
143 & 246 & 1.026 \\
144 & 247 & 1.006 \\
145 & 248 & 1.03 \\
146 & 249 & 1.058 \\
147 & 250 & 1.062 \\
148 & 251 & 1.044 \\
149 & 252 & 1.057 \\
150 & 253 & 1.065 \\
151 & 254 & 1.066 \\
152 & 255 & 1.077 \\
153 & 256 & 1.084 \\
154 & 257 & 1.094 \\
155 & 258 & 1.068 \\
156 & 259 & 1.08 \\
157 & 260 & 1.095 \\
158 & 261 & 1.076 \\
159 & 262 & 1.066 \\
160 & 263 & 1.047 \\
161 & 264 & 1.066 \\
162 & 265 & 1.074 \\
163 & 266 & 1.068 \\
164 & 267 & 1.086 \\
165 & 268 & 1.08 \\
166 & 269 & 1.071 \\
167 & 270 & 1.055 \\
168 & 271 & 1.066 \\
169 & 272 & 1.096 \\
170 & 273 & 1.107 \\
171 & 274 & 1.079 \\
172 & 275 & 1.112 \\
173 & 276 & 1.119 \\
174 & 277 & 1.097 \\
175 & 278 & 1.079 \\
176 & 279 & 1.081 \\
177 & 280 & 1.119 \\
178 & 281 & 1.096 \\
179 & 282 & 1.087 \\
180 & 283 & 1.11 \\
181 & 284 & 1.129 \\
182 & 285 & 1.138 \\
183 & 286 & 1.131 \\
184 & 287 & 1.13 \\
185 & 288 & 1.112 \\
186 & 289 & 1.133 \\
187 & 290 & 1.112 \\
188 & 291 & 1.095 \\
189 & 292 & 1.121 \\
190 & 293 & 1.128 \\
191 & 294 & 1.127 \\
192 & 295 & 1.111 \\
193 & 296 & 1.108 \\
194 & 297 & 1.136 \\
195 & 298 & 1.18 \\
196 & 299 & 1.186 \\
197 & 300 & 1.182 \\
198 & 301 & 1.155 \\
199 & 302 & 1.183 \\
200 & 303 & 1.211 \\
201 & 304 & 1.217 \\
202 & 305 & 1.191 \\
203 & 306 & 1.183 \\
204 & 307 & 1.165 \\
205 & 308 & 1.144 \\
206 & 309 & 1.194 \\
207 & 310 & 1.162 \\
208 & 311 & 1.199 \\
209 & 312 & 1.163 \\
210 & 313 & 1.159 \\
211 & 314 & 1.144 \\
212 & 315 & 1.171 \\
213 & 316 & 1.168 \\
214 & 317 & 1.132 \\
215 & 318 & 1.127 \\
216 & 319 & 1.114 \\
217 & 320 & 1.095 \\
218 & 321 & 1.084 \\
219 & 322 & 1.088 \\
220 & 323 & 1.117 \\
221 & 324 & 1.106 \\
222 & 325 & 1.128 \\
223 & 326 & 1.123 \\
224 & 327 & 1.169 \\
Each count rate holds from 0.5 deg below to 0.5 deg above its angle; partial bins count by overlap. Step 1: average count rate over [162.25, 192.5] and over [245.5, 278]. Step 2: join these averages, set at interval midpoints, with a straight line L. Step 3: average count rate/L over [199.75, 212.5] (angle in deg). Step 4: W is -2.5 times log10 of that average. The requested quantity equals 0.44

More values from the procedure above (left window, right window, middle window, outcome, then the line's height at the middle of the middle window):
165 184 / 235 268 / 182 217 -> 0.40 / 1.02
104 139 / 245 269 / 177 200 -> 0.34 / 1.02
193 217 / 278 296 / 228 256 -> -0.15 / 0.866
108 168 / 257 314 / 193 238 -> 0.32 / 1.09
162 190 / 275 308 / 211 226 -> 0.10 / 1.04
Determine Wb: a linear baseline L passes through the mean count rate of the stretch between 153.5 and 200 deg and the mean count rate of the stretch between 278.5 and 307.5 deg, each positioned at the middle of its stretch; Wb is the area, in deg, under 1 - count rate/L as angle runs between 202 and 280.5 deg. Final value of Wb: 4.9 deg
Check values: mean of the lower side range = 0.914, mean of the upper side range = 1.14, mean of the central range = 0.978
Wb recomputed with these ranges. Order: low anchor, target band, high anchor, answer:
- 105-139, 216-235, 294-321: 1.8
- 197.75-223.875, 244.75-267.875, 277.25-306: -2.0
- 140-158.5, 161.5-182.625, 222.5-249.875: 1.6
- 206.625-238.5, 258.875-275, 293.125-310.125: -0.2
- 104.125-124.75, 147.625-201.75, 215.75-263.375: 3.2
